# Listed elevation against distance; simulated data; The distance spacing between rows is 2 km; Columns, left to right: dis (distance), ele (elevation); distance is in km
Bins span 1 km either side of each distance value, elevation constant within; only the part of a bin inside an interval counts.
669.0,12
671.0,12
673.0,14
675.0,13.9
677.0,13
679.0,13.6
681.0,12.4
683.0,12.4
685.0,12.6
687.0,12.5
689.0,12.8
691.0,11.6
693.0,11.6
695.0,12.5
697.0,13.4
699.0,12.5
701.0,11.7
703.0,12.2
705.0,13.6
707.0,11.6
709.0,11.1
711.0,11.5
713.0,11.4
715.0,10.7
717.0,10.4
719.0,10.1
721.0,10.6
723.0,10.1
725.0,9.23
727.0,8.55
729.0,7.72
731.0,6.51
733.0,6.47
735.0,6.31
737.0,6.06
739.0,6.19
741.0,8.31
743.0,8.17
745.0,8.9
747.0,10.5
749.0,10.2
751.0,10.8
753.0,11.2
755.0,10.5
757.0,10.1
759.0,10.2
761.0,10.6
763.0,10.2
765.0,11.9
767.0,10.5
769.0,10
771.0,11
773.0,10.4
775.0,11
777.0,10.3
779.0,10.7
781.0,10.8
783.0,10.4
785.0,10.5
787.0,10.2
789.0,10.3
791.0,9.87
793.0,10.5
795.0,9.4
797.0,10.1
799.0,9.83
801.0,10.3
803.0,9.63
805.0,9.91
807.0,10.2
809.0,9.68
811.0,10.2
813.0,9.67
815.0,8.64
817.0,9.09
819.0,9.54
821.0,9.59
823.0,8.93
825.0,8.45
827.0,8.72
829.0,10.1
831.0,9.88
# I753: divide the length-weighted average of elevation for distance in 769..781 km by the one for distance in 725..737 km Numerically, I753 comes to 1.48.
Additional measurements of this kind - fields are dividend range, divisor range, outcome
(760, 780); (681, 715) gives 0.88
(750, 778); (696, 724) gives 0.92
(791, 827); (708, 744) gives 1.08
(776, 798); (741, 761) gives 1.03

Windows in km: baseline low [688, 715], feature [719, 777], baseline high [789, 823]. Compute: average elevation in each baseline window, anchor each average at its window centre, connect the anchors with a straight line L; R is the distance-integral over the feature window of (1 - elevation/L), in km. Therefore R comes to 8.4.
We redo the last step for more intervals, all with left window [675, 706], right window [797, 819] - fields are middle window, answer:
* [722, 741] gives 6.7 km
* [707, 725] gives 1.9 km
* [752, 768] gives 0.4 km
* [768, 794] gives -0.2 km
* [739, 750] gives 2.3 km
